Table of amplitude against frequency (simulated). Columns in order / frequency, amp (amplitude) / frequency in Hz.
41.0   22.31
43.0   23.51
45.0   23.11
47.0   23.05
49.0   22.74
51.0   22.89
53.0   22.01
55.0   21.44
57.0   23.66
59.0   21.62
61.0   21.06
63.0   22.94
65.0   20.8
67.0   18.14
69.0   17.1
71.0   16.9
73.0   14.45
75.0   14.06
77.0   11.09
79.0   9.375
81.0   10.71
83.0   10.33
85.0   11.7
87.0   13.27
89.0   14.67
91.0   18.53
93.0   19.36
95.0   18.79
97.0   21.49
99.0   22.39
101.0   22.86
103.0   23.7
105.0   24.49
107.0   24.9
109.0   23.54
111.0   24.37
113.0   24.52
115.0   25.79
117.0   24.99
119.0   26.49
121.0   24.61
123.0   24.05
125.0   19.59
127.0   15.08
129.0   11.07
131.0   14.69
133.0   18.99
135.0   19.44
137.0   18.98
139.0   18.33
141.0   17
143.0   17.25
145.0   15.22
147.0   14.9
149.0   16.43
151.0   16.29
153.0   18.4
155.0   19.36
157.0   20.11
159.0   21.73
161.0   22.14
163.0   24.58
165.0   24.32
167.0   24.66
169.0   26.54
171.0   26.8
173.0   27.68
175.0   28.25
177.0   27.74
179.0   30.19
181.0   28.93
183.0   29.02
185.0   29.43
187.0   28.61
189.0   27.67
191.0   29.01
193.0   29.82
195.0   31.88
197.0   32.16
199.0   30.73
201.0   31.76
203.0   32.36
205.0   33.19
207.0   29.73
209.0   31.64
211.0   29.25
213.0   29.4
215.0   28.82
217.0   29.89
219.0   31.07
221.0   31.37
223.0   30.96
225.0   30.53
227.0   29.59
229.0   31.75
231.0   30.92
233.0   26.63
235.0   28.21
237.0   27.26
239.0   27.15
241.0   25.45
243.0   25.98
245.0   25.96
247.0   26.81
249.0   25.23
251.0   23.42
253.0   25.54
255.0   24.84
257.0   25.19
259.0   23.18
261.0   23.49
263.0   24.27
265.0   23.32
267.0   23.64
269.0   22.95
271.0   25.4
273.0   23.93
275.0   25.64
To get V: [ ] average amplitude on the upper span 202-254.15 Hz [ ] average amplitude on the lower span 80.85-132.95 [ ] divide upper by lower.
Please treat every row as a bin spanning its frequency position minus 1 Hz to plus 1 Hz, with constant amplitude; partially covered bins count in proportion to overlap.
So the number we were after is 1.4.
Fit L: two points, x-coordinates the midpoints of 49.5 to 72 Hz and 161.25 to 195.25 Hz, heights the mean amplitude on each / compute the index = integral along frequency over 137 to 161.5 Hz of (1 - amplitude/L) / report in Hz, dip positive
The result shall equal 7.53 Hz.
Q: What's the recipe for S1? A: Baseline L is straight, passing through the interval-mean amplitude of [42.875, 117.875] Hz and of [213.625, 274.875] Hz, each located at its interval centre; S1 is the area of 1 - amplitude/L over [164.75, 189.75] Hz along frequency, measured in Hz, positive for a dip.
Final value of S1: -4.08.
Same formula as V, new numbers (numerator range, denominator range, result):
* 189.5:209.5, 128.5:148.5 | 1.86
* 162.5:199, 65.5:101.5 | 1.79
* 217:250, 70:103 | 1.79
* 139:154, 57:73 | 0.84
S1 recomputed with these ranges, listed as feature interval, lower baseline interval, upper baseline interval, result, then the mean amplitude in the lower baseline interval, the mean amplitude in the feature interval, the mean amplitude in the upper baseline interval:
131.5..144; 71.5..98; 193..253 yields 1.2 Hz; 14.5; 18.2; 29.2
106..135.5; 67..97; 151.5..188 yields -3.6 Hz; 14.7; 21.5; 25.3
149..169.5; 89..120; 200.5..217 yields 4.2 Hz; 22.8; 21.4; 30.7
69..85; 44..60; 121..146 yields 6.4 Hz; 22.6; 12.7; 17.8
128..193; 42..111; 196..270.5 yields 4.5 Hz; 19.2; 22.4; 27.9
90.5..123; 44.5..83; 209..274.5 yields -4.2 Hz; 18.5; 23.3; 27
